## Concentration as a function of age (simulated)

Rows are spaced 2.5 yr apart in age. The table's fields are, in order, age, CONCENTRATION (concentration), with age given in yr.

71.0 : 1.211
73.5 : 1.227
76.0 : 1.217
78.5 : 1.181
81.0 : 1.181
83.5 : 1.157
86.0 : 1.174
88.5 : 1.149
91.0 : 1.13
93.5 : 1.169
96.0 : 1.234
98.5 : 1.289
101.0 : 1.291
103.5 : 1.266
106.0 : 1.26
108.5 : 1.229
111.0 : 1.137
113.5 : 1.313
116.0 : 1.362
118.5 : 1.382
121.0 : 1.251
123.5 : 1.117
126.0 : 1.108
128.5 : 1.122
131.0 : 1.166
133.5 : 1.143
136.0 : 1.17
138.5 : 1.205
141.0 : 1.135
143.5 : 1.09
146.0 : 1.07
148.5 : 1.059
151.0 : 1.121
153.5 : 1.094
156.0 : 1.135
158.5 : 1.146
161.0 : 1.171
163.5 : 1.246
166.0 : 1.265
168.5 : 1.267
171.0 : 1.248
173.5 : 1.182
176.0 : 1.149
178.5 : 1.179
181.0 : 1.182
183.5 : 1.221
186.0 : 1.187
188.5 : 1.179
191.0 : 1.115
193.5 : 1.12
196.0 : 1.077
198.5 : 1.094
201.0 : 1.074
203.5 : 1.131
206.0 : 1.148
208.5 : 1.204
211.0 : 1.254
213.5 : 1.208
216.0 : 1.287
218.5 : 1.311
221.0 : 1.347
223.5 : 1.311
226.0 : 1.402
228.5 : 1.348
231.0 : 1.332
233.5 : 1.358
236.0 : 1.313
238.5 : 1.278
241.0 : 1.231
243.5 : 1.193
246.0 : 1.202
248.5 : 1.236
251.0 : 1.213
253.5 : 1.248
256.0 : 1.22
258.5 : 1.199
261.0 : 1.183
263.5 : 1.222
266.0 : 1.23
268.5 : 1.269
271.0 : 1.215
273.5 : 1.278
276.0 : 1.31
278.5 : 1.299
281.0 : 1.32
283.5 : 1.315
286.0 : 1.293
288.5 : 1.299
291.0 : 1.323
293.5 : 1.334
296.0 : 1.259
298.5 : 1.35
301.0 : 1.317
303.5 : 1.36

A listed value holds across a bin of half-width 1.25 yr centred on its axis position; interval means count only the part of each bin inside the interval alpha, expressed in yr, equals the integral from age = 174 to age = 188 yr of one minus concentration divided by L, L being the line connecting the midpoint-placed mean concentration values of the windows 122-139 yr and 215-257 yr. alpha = 0.3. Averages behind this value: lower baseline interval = 1.15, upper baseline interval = 1.28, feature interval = 1.18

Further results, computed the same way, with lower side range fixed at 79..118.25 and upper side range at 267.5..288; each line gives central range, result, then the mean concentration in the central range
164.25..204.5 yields 2.80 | 1.17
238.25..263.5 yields 1.20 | 1.22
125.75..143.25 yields 1.27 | 1.15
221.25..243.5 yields -0.76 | 1.32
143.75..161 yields 1.89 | 1.11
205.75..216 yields 0.37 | 1.22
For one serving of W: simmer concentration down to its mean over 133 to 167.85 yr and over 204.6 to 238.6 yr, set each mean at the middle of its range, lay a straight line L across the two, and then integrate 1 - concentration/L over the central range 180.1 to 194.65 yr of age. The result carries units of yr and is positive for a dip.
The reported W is 0.66 yr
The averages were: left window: 1.15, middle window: 1.17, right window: 1.29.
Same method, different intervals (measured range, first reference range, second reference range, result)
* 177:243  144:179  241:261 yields -1.9 yr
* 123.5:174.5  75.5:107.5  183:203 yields 0.3 yr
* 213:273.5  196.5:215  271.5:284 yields -1.8 yr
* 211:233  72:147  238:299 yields -1.3 yr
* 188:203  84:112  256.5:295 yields 1.6 yr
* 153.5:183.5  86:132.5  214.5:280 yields 1.1 yr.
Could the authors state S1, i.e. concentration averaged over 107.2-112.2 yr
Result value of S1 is 1.18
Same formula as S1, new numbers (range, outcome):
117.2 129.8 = 1.2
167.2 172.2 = 1.26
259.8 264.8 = 1.2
